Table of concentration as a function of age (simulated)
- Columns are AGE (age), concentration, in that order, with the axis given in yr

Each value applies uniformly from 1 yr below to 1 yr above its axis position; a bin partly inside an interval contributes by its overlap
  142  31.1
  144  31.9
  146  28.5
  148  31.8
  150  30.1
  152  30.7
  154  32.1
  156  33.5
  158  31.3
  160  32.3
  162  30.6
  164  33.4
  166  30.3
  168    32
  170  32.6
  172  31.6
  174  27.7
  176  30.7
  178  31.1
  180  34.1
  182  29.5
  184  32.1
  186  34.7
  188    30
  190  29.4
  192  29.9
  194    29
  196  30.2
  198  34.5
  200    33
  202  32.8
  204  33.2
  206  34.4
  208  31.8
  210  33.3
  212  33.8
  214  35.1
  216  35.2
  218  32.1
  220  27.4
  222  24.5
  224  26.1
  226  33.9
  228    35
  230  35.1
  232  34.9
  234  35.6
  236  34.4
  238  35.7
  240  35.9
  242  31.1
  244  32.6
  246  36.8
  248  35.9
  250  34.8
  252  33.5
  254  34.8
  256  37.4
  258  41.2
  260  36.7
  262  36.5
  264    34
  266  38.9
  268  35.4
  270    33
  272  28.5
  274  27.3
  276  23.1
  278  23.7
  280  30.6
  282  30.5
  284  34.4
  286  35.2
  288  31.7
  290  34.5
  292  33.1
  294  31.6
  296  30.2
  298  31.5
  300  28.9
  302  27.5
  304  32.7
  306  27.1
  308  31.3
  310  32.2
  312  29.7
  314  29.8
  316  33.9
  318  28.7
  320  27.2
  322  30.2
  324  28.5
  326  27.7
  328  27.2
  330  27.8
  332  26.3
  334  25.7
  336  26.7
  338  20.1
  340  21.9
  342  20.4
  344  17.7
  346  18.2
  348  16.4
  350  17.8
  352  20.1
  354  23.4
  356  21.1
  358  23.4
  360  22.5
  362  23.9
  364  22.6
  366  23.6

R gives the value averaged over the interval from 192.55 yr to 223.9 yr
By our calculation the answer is 31.8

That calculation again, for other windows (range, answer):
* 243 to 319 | 32.3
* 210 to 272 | 34.1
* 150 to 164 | 31.8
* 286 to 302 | 31.6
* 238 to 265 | 35.5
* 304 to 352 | 25.8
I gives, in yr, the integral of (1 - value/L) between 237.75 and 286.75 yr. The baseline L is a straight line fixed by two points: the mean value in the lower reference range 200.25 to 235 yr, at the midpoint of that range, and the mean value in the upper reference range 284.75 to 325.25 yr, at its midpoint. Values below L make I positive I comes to -2.7 yr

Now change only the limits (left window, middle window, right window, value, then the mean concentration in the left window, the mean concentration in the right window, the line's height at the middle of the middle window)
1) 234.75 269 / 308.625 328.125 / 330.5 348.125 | -3.43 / 35.6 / 21.9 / 25.2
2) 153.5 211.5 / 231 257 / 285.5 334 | -3.31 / 31.8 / 30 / 30.9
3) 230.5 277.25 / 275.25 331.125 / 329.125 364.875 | -4.91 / 34.2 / 22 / 27.7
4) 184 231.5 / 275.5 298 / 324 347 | -3.42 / 32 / 23.8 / 26.9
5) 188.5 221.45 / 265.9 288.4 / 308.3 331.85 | -0.27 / 32.1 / 29.3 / 30.3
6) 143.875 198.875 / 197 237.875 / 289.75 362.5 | -4.23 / 31.3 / 26.3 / 29.8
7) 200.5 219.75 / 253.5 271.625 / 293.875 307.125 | -2.85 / 33.3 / 29.8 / 31.3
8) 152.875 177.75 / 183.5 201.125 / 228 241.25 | 0.81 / 31.5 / 35.2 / 32.9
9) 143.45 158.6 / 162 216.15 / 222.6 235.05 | 0.32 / 31.2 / 33.2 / 32.2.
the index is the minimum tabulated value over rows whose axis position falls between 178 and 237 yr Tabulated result 24.5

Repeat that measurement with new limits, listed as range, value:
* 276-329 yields 23.1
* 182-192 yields 29.4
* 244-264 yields 32.6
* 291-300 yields 28.9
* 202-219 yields 31.8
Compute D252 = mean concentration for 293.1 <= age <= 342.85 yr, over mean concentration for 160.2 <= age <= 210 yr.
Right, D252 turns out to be 0.89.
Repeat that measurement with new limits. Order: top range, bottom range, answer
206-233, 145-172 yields 1.02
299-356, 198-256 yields 0.77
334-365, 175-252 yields 0.65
